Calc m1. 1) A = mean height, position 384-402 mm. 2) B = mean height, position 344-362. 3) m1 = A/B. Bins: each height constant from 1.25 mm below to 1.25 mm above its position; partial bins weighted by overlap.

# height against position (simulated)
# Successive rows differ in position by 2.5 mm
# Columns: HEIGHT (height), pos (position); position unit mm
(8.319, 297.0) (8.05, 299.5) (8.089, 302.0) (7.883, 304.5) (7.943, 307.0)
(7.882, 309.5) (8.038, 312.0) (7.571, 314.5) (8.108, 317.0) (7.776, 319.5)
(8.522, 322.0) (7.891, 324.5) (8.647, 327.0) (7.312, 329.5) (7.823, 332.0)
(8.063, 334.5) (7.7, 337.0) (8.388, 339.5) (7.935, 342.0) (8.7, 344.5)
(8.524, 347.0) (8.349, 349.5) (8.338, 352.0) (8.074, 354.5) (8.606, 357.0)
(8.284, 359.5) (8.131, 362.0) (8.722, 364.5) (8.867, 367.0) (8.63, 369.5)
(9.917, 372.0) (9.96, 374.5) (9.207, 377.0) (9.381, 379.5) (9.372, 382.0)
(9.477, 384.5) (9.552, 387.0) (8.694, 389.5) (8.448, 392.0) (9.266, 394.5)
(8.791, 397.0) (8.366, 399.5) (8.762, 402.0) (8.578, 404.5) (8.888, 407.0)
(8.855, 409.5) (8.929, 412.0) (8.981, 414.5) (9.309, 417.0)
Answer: 1.06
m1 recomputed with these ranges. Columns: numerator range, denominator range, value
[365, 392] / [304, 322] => 1.17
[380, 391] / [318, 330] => 1.15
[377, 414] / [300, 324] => 1.12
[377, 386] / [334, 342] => 1.17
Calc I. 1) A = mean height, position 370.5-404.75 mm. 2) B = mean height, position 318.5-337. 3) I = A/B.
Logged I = 1.14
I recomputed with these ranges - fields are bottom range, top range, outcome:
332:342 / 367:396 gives 1.15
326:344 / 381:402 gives 1.12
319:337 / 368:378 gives 1.18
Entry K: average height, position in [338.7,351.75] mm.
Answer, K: 8.38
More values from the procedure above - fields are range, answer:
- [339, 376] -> 8.64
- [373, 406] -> 9.07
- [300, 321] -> 7.92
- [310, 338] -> 7.95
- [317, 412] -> 8.61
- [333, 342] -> 8.03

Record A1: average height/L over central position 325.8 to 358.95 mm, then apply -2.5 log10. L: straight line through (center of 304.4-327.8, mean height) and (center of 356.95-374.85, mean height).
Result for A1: 0.04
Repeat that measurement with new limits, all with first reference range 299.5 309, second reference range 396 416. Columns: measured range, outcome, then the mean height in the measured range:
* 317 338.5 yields 0.024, 7.98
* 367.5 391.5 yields -0.091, 9.31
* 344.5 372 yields -0.017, 8.53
